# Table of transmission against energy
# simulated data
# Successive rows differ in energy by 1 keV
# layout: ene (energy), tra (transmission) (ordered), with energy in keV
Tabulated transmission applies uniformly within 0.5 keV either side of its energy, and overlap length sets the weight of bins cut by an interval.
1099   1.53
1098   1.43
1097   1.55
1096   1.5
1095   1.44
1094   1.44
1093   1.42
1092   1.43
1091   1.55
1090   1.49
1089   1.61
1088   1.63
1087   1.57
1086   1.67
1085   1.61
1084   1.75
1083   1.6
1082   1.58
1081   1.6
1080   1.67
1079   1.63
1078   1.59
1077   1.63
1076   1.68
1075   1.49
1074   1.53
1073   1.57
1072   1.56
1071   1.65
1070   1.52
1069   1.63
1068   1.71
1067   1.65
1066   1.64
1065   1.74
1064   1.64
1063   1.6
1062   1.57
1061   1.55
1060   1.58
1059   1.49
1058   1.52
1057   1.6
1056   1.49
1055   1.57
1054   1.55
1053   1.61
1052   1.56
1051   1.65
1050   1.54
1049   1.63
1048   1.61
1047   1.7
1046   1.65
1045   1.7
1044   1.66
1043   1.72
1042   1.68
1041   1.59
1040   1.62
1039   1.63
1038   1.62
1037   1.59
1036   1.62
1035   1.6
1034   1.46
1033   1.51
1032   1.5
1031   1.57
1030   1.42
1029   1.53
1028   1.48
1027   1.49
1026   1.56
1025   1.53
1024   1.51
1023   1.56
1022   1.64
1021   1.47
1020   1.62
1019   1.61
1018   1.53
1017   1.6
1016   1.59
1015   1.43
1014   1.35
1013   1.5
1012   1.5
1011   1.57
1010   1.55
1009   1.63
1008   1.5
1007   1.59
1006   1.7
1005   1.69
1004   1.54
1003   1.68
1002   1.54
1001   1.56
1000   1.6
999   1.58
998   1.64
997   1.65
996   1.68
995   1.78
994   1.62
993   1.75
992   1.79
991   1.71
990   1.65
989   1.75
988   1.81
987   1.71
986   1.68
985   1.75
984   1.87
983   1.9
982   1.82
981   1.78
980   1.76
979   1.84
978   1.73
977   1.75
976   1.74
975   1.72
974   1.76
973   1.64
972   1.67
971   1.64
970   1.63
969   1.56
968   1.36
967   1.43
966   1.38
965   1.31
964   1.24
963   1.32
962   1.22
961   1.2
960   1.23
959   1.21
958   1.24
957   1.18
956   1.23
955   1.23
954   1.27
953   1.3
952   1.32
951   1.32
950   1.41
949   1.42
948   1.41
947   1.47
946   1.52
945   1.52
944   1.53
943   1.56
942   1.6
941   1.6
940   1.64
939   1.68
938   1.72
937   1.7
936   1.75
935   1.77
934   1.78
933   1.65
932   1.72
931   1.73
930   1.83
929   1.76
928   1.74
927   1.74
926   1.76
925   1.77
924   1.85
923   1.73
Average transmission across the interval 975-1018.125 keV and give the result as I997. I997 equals 1.66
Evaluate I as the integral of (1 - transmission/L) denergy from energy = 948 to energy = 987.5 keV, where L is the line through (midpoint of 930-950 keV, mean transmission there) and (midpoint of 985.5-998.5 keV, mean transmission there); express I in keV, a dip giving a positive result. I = 3.9 keV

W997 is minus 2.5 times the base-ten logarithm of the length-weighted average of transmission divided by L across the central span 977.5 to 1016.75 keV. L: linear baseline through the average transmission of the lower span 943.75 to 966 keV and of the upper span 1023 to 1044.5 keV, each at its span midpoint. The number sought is -0.15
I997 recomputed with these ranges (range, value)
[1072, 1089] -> 1.61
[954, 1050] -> 1.58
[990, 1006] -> 1.66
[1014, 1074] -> 1.58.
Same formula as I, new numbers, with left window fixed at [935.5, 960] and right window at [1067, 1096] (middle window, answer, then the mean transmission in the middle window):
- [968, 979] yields -1.5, 1.68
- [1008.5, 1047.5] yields -1.0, 1.57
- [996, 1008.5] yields -0.9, 1.61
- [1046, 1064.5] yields -0.3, 1.58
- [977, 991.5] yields -2.8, 1.77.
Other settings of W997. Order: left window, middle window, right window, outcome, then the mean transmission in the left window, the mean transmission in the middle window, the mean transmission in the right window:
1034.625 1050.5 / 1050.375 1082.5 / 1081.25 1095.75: -0.001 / 1.64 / 1.6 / 1.56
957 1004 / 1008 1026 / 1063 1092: 0.045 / 1.6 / 1.54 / 1.61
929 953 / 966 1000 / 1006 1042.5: -0.083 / 1.59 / 1.7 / 1.55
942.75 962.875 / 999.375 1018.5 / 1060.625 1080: -0.067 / 1.34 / 1.56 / 1.61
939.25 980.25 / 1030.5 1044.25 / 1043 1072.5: -0.013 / 1.47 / 1.6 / 1.61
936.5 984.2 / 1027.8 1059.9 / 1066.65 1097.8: -0.020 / 1.51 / 1.58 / 1.58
